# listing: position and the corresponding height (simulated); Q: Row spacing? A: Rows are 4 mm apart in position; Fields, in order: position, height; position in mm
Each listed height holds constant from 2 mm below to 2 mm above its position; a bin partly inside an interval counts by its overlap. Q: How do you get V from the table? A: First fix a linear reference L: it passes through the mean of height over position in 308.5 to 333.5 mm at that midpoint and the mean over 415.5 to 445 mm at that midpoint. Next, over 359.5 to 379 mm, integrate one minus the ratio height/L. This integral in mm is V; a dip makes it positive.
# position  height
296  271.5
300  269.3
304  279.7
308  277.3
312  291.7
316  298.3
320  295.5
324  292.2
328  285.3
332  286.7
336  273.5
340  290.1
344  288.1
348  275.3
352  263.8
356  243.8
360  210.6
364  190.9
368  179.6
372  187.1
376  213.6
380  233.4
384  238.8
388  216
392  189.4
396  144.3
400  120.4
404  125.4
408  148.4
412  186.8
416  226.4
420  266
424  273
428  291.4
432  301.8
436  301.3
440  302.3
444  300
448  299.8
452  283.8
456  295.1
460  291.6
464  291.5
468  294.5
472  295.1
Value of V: 6.2 mm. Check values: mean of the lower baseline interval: 291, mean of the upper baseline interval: 285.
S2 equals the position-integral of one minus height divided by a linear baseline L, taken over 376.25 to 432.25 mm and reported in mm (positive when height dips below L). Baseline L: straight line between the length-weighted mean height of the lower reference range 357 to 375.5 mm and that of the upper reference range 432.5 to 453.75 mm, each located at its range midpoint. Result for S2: 8.63 mm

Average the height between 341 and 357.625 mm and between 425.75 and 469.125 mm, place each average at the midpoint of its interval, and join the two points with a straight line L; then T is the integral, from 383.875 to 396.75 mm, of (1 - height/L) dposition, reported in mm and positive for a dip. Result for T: 3.9 mm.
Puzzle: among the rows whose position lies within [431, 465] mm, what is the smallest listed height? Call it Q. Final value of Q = 283.8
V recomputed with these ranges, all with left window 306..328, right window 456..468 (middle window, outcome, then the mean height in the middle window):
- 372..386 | 3.3 mm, 223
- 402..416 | 6.1 mm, 164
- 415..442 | 0.9 mm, 282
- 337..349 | 0.3 mm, 284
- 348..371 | 5.5 mm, 221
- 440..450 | -0.3 mm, 300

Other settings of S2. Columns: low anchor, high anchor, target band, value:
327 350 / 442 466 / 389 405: 7.6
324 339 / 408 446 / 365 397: 8.5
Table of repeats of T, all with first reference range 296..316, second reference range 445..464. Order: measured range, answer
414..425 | 1.38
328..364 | 2.60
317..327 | -0.41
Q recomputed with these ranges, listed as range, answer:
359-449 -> 120.4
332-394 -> 179.6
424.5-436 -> 291.4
